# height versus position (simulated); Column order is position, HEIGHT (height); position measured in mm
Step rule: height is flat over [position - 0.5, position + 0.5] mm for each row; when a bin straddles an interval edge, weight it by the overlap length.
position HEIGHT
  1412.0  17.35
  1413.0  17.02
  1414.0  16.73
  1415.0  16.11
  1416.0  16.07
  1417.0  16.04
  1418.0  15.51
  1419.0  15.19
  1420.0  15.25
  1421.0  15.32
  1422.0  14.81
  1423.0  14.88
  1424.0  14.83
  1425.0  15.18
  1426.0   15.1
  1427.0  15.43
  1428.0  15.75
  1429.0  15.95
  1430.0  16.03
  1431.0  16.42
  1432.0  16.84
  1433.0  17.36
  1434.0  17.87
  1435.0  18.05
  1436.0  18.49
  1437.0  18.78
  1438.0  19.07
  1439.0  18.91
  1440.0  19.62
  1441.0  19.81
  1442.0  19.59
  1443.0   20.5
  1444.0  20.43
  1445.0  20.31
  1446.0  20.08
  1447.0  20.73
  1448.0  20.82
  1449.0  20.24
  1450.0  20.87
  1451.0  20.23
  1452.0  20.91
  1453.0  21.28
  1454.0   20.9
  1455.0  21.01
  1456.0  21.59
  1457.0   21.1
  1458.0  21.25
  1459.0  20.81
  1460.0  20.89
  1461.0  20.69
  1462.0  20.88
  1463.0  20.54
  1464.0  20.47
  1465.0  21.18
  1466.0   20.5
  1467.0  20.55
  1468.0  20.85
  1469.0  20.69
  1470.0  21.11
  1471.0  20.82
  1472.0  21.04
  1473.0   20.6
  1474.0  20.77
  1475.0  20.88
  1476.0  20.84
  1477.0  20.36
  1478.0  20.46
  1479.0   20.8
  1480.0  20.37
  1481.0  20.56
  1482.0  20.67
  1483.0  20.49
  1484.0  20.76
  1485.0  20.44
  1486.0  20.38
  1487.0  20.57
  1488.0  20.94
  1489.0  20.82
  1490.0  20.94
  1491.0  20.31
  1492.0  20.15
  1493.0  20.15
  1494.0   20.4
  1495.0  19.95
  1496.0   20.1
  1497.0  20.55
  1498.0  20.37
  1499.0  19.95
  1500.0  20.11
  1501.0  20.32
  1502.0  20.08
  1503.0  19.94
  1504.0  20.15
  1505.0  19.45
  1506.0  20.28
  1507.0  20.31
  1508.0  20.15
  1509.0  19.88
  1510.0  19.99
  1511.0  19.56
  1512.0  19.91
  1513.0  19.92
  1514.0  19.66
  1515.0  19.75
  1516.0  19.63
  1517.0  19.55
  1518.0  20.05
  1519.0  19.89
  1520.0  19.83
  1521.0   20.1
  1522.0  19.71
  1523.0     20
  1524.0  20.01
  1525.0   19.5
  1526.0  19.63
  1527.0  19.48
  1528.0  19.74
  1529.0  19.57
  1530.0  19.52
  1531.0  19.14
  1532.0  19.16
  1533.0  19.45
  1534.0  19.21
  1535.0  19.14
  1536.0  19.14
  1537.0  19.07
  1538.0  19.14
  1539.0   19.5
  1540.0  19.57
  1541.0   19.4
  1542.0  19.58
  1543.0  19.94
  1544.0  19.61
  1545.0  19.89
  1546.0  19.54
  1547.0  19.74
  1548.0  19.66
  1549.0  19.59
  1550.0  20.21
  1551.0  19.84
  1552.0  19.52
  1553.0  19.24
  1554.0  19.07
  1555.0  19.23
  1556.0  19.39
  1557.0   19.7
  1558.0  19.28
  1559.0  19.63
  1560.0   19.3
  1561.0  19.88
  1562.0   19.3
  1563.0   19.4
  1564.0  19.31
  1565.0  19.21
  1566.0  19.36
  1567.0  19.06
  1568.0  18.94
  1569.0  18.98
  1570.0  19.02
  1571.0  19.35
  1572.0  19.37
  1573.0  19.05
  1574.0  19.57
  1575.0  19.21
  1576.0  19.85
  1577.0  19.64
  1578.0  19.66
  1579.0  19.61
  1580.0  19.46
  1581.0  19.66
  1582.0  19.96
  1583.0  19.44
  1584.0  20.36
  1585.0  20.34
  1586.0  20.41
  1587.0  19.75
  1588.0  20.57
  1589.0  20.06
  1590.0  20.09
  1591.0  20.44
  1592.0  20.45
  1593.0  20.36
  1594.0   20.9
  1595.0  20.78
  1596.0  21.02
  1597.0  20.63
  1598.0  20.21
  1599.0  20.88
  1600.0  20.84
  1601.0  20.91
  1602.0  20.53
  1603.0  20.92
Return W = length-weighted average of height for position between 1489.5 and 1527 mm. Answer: 20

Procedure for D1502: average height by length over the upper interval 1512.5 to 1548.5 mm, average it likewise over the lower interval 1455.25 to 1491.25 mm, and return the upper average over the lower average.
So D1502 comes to 0.94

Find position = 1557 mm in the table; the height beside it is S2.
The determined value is 19.7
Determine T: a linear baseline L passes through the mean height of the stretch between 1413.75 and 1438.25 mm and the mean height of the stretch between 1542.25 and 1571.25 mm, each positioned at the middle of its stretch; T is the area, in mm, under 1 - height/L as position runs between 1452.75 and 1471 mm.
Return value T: -4.0 mm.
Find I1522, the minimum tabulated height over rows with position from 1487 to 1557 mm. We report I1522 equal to 19.07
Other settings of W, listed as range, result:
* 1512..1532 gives 19.7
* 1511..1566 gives 19.6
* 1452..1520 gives 20.5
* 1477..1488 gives 20.6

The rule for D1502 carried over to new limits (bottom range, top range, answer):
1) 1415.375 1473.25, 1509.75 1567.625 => 1.04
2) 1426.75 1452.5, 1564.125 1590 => 1.04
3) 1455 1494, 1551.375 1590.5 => 0.94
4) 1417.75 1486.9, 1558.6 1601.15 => 1.03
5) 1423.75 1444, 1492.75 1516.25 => 1.14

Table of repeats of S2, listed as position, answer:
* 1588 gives 20.57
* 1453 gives 21.28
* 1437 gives 18.78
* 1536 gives 19.14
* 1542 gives 19.58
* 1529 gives 19.57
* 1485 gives 20.44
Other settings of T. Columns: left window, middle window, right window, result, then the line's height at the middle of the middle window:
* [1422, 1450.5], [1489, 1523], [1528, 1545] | -1.86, 19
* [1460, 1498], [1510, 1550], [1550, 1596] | 0.98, 20.1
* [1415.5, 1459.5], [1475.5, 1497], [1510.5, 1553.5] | -1.73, 19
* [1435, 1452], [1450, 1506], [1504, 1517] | -2.03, 19.9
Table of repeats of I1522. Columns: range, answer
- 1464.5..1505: 19.45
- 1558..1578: 18.94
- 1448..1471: 20.23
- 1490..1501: 19.95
